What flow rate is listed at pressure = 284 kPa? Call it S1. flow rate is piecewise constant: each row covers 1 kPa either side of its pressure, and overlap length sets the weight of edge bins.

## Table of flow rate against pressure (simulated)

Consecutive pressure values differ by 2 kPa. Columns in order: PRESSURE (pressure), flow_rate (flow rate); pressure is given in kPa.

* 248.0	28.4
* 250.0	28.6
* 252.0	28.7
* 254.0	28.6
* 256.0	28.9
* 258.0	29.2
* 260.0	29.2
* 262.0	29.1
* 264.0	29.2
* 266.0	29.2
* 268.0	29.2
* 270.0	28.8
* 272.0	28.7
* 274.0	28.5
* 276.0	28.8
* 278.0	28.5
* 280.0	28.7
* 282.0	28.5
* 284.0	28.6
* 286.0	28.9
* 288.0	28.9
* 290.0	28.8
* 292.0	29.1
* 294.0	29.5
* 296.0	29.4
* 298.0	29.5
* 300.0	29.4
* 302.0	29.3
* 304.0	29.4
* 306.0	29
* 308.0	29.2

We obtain 28.6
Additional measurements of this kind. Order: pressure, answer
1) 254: 28.6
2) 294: 29.5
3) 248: 28.4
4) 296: 29.4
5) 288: 28.9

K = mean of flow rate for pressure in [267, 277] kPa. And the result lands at 28.8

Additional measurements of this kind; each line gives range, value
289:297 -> 29.2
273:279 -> 28.6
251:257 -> 28.7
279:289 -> 28.7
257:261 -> 29.2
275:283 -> 28.6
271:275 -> 28.6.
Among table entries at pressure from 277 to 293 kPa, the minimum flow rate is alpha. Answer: 28.5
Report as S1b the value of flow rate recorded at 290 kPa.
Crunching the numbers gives 28.8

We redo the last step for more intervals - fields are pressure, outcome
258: 29.2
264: 29.2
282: 28.5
